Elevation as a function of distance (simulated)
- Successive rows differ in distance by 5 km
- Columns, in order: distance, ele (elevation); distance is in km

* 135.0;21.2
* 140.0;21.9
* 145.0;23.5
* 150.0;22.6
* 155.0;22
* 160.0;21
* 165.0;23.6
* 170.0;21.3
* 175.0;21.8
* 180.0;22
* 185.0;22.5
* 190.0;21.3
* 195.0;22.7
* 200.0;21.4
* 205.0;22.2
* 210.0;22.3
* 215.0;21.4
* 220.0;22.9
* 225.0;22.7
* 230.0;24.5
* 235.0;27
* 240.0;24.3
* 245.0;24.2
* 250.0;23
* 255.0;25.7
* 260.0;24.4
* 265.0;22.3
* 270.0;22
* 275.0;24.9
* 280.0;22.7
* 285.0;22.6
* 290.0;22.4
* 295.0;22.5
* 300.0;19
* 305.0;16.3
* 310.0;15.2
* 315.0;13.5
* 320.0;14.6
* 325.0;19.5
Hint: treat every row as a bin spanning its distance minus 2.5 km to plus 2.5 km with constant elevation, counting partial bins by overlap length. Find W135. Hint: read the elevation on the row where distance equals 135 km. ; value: 21.2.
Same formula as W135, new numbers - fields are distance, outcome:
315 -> 13.5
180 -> 22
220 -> 22.9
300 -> 19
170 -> 21.3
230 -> 24.5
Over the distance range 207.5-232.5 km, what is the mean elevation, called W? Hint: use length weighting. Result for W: 22.8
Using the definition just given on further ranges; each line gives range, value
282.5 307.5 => 20.6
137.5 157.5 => 22.5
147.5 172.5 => 22.1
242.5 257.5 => 24.3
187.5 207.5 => 21.9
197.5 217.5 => 21.8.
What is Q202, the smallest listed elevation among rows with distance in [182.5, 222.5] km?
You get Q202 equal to 21.3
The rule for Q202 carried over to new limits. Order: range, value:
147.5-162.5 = 21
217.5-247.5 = 22.7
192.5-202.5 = 21.4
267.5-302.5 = 19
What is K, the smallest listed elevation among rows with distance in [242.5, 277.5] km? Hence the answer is 22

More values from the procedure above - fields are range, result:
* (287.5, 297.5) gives 22.4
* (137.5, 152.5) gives 21.9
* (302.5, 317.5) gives 13.5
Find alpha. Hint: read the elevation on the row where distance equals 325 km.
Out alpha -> 19.5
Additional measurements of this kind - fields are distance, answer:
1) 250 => 23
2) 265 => 22.3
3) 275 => 24.9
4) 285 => 22.6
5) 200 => 21.4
